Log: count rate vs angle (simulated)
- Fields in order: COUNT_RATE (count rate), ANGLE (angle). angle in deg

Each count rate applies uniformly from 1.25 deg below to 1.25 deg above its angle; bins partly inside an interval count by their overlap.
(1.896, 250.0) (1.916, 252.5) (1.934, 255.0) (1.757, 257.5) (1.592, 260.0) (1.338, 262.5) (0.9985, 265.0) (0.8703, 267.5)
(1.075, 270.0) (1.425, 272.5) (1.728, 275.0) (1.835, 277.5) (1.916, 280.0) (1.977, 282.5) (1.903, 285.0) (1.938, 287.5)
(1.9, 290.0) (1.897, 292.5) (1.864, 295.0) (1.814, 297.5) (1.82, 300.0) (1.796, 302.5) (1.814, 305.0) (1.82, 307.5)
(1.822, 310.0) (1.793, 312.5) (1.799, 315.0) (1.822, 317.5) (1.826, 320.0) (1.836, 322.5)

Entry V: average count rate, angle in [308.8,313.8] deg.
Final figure 1.81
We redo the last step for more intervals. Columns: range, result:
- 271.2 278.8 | 1.66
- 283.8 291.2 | 1.91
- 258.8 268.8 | 1.2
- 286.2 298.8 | 1.88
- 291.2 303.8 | 1.84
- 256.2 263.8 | 1.56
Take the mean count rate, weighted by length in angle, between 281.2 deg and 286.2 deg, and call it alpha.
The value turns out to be 1.94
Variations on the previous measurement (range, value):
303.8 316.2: 1.81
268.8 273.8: 1.26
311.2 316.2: 1.8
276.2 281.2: 1.87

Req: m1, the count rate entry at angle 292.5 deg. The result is 1.897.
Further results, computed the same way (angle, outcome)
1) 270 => 1.075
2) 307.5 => 1.82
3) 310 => 1.822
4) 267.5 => 0.8703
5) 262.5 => 1.338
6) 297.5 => 1.814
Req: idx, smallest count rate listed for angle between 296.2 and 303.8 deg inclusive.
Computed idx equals 1.796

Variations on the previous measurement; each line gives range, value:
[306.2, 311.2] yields 1.82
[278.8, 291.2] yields 1.9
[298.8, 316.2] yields 1.793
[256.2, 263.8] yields 1.338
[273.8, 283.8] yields 1.728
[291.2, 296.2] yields 1.864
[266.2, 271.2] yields 0.8703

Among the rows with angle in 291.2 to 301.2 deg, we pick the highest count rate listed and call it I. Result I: 1.897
